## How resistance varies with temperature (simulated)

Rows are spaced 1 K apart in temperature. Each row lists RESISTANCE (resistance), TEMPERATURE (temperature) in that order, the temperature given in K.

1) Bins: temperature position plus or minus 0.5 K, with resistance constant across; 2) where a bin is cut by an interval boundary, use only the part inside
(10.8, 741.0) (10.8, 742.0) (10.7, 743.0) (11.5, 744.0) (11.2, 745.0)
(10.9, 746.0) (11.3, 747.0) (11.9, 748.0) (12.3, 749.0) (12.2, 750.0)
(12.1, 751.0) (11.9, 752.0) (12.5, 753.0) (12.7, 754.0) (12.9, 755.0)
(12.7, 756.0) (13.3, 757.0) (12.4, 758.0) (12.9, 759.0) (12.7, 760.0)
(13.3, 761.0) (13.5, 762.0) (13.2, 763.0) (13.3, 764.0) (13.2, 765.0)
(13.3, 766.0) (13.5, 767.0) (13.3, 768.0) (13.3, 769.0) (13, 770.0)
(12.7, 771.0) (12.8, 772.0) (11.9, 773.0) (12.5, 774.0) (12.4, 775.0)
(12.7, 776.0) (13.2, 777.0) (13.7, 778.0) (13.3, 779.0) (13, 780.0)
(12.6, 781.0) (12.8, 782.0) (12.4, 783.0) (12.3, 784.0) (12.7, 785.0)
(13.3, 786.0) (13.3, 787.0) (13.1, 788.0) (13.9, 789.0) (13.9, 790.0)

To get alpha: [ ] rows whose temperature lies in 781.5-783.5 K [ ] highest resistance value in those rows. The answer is 12.8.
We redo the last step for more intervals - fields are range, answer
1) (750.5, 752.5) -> 12.1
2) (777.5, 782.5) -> 13.7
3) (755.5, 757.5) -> 13.3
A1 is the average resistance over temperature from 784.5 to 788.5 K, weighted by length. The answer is 13.1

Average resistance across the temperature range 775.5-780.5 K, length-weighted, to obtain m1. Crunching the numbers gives 13.2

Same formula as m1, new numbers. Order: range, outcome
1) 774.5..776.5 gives 12.6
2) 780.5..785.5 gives 12.6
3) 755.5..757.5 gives 13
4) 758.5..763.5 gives 13.1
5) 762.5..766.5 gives 13.2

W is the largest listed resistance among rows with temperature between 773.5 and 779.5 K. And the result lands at 13.7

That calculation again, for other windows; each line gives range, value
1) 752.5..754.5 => 12.7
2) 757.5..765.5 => 13.5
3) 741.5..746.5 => 11.5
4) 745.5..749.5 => 12.3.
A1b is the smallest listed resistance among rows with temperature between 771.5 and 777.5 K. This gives 11.9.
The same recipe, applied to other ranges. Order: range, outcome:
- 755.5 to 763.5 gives 12.4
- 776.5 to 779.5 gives 13.2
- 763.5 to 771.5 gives 12.7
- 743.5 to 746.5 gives 10.9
